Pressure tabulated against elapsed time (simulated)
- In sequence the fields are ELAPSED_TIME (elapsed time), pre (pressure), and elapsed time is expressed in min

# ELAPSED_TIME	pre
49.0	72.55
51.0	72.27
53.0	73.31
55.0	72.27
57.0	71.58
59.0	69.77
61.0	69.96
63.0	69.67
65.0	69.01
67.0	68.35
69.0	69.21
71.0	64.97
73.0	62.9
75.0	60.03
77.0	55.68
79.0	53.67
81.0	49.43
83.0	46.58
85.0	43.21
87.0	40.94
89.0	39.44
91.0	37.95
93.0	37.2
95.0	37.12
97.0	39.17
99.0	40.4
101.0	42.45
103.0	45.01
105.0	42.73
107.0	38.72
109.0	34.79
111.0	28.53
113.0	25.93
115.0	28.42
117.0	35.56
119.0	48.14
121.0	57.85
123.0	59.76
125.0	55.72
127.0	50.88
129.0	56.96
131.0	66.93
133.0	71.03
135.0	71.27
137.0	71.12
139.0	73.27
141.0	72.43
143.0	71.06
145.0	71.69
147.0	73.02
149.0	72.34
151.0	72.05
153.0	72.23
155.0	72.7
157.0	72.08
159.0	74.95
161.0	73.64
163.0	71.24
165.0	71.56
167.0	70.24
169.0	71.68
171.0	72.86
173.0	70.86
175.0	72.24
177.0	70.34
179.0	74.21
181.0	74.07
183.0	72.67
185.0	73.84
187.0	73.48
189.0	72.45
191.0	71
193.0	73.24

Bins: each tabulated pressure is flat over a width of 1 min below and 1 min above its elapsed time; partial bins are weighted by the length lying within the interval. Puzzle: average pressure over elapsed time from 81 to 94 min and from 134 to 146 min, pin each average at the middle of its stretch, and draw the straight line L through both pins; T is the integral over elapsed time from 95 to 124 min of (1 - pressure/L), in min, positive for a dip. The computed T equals 7.3 min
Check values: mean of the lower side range 41.5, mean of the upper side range 71.8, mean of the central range 40.4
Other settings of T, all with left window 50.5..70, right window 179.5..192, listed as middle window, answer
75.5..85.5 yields 2.87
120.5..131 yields 2.14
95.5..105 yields 3.95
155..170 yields 0.06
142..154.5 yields 0.02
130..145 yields 0.20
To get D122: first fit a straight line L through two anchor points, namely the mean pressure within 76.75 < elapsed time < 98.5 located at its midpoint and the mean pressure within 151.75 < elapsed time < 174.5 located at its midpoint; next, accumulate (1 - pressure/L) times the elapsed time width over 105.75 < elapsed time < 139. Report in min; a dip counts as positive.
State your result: 3.8 min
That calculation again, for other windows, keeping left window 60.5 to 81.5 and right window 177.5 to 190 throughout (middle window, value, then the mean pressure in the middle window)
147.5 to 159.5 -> -0.3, 72.6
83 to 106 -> 8.6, 40.8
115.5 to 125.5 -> 2.6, 50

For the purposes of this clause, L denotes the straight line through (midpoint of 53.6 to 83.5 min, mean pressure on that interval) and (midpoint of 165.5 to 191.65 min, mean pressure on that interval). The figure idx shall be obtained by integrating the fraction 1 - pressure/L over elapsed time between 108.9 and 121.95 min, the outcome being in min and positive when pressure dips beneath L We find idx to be 5.9 min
